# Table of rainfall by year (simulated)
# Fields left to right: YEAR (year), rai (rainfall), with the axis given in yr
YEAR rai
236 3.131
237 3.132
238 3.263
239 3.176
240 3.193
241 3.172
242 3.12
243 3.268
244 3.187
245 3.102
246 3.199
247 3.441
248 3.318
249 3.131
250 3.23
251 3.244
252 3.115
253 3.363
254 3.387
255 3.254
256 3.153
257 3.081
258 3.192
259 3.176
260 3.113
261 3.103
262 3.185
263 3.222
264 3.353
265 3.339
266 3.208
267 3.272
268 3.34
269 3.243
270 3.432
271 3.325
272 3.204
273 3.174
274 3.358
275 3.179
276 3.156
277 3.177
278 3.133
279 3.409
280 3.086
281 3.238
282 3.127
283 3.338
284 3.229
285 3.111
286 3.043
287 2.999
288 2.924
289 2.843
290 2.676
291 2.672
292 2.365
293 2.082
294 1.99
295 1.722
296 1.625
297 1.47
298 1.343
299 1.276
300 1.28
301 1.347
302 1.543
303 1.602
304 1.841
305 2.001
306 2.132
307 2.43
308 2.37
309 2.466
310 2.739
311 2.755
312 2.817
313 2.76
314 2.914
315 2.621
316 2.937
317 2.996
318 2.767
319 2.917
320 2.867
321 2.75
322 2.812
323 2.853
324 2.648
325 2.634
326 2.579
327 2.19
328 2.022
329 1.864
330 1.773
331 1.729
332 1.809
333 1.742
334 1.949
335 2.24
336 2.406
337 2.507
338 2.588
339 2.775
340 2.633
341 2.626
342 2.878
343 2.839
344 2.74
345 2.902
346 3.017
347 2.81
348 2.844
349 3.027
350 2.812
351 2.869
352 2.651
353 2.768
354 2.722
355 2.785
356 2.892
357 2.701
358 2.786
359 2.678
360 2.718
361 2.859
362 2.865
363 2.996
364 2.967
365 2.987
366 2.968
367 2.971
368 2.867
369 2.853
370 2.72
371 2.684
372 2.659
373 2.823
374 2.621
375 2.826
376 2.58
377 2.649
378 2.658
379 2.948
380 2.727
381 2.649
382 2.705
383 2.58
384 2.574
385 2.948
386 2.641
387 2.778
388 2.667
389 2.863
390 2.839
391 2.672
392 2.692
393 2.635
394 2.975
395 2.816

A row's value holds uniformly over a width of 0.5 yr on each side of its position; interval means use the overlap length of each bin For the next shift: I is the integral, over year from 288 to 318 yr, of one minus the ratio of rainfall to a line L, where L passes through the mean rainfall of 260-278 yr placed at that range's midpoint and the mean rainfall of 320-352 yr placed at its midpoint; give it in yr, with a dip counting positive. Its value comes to 6.8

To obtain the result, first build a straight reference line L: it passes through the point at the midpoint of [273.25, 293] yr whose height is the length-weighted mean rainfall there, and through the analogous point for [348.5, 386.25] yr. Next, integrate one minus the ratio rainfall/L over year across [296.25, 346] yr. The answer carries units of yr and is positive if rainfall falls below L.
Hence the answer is 9.8 yr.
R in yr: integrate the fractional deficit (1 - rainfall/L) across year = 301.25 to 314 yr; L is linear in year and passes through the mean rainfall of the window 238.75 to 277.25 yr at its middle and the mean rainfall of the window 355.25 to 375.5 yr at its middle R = 3.1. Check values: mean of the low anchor 3.23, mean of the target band 2.29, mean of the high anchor 2.82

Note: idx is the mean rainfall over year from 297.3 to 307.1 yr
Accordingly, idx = 1.64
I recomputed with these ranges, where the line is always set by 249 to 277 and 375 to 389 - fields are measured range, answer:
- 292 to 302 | 4.79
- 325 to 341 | 3.88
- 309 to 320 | 0.73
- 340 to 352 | 0.15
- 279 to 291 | 0.32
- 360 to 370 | -0.43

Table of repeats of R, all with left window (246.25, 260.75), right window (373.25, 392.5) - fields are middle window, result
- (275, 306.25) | 6.7 yr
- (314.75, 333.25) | 3.1 yr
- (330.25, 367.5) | 2.3 yr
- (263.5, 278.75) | -0.5 yr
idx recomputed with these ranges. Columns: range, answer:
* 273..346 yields 2.51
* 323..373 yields 2.63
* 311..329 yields 2.69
